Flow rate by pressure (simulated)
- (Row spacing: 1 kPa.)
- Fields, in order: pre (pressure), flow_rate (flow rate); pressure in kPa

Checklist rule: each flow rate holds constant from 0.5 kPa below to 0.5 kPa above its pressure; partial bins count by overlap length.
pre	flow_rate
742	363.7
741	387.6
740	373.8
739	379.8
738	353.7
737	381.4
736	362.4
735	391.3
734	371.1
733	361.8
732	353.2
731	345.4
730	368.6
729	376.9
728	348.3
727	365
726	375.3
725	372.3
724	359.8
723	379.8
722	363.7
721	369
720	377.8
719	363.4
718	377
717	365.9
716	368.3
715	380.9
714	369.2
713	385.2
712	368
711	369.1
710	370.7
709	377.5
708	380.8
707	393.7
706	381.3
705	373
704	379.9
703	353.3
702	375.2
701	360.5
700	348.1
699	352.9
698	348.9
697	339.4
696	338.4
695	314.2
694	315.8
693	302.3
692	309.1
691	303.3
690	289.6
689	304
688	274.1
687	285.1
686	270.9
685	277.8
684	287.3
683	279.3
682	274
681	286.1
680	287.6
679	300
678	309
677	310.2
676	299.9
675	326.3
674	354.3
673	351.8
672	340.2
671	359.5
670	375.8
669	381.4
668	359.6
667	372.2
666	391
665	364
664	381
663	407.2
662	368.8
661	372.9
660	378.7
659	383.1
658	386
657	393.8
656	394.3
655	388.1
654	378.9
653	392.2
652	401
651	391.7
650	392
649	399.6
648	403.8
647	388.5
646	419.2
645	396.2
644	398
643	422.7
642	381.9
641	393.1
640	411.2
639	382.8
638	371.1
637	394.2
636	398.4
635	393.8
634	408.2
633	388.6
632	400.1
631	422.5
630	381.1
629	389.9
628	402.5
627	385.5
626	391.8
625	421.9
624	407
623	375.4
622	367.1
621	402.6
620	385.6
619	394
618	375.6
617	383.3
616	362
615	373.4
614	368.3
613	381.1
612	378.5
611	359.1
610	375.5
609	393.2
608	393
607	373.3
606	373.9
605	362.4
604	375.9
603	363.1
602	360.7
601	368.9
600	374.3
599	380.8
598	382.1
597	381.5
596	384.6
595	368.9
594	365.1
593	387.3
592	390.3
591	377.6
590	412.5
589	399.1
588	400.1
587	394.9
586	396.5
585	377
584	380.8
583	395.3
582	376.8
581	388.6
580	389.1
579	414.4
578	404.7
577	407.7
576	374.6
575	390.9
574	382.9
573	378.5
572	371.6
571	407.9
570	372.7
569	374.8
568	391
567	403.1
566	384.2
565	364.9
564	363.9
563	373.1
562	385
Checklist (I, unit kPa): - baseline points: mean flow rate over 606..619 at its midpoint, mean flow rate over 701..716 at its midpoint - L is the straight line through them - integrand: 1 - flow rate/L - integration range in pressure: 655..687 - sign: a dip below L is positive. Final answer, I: 2.8 kPa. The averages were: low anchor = 377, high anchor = 375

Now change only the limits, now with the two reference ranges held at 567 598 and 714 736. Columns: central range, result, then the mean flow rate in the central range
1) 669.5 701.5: 5.0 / 315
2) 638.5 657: -0.8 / 396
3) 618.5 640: -0.7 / 394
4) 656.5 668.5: -0.1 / 380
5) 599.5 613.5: 0.4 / 374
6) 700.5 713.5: -0.1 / 374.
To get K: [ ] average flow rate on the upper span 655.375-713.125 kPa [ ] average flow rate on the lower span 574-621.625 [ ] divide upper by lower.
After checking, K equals 0.90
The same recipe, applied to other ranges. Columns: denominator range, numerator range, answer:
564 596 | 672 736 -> 0.89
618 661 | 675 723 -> 0.86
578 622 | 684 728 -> 0.91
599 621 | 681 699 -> 0.80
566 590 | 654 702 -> 0.86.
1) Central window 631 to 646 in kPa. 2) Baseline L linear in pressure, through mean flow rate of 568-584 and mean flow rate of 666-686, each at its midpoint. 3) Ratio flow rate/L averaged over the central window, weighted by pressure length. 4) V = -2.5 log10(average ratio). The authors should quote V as -0.15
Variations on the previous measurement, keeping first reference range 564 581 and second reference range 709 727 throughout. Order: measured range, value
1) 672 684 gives 0.22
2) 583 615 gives 0.01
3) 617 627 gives -0.02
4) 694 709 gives 0.04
